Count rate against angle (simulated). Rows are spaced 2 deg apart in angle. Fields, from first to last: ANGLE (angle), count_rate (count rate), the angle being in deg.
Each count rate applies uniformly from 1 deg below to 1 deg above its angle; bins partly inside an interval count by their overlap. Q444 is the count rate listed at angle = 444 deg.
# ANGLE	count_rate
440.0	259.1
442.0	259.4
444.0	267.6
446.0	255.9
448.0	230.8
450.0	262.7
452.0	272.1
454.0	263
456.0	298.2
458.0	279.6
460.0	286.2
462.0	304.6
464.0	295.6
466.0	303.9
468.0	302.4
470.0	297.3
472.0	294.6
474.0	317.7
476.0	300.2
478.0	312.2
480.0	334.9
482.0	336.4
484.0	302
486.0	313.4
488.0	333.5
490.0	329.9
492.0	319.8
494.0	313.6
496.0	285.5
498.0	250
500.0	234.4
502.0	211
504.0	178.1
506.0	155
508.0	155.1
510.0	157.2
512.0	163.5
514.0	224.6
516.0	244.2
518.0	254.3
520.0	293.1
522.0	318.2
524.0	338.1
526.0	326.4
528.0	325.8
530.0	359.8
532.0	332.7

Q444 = 267.6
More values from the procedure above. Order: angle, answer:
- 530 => 359.8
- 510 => 157.2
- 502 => 211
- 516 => 244.2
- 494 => 313.6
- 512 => 163.5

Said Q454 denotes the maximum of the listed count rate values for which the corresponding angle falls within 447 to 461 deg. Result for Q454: 298.2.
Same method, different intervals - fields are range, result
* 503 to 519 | 254.3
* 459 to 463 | 304.6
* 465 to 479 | 317.7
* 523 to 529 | 338.1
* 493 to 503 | 313.6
